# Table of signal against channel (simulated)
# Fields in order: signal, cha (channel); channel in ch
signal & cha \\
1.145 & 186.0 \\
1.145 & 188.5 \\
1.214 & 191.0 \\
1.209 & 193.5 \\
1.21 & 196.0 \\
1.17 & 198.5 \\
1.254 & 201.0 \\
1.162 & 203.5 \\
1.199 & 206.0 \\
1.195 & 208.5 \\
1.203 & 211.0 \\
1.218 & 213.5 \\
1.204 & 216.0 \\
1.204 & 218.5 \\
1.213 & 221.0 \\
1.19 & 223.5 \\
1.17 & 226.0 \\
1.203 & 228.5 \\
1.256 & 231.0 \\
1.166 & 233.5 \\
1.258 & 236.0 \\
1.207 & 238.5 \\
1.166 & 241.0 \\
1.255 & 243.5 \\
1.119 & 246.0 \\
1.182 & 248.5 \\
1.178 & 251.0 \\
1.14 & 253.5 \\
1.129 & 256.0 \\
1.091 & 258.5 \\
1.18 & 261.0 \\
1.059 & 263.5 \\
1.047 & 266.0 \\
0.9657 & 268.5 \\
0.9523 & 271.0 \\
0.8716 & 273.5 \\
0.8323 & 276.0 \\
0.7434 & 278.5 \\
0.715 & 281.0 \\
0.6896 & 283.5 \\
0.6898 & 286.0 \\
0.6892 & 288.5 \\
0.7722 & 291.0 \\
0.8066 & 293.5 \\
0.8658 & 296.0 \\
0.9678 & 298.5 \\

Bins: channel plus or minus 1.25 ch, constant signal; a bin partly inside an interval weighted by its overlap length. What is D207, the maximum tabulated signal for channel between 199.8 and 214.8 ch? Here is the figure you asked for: 1.254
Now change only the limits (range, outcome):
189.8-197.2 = 1.214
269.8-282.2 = 0.9523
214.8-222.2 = 1.213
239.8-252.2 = 1.255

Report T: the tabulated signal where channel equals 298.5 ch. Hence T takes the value 0.9678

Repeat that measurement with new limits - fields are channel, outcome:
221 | 1.213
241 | 1.166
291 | 0.7722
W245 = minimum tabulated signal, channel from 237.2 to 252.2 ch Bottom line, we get 1.119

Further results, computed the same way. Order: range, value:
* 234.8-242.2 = 1.166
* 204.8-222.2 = 1.195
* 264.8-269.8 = 0.9657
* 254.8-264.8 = 1.059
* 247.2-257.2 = 1.129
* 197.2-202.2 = 1.17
